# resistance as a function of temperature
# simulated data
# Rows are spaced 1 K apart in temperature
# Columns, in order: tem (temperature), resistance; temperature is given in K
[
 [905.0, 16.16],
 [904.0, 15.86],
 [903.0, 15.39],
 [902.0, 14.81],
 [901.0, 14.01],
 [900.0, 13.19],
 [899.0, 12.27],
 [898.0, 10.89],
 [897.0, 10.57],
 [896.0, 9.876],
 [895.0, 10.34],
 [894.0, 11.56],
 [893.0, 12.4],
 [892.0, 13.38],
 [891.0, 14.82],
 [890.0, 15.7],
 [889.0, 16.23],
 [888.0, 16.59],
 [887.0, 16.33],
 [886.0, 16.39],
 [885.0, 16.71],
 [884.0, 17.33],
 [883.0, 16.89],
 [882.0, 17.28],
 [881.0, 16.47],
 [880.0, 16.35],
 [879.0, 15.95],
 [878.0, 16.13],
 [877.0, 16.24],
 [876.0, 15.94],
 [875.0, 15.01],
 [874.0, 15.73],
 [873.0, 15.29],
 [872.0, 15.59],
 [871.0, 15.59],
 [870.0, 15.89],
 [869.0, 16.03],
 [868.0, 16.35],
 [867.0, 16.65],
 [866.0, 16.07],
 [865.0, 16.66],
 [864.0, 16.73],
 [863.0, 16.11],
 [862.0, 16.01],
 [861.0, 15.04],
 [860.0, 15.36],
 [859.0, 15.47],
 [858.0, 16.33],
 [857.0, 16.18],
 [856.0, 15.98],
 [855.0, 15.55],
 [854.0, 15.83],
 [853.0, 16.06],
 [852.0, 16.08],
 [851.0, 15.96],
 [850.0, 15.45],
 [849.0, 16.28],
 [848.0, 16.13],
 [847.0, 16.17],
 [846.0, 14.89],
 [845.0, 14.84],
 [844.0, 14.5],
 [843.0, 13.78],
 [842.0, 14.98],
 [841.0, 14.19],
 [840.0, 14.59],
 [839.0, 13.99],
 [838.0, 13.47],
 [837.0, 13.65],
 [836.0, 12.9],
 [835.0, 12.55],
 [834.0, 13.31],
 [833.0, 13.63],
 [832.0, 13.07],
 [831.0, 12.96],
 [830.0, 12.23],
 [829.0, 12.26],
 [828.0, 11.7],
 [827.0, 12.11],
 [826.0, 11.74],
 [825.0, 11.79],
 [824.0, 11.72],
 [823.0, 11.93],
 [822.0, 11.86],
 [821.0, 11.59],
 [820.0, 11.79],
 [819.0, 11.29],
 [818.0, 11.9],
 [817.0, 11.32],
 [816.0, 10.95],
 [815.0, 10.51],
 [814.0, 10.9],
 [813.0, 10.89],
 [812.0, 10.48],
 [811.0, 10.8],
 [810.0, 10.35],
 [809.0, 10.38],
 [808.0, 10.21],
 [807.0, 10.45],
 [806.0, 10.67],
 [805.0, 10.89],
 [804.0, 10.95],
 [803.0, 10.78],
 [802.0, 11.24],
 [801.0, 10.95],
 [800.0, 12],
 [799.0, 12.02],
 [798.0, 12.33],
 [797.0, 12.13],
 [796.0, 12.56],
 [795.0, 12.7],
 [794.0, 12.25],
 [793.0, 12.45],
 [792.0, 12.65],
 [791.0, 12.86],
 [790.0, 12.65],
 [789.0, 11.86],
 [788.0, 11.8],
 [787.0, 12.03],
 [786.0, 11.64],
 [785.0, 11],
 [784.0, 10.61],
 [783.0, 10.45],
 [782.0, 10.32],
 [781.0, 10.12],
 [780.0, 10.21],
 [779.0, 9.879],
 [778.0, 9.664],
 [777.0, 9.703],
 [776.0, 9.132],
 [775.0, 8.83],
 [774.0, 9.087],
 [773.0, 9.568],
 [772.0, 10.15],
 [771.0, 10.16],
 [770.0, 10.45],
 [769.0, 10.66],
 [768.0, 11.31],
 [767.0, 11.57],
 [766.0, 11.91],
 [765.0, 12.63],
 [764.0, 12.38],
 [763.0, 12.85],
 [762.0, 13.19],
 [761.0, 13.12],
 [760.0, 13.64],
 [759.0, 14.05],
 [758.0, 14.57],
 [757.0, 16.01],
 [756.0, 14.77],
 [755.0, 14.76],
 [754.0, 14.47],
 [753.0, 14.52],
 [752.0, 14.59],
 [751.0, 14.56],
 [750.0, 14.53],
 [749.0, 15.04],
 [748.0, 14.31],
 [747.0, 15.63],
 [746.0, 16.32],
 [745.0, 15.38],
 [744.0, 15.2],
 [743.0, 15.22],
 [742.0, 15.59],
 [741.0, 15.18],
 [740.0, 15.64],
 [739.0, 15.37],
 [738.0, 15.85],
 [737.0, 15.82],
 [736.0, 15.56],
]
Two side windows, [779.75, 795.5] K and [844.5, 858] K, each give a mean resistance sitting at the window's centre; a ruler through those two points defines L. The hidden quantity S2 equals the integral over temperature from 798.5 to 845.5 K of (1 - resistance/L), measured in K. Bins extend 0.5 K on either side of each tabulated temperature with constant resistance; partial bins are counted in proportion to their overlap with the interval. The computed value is 6.3 K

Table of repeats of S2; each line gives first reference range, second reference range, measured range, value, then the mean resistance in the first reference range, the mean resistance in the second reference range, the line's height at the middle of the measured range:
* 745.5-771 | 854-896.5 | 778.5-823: 9.3 K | 13.6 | 15.5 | 14.3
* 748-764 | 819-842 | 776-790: 3.0 K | 14.3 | 12.7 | 13.7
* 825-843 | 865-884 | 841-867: -1.9 K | 13.1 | 16.1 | 14.6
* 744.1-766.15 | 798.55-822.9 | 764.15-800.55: 4.3 K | 14.3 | 11.1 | 12.7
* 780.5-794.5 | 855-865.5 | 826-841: 1.4 K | 11.6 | 16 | 14.4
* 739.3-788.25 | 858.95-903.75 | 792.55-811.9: 3.0 K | 12.6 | 15.1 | 13.4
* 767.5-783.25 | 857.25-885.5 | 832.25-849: -0.1 K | 9.97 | 16.1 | 14.1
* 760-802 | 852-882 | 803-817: 2.4 K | 11.3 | 16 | 12.9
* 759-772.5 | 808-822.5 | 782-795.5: -0.4 K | 11.9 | 11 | 11.5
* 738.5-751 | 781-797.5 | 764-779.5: 3.3 K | 15.3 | 11.8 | 13.2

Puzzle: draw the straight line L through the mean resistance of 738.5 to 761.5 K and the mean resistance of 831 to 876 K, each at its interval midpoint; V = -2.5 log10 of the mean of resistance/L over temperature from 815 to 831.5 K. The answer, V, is 0.271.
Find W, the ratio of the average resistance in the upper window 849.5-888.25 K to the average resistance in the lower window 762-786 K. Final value 1.51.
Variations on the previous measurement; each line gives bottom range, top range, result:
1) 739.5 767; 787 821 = 0.80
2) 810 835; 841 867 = 1.33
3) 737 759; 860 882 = 1.06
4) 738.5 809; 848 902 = 1.23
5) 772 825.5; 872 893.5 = 1.43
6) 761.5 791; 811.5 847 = 1.16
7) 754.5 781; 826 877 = 1.28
